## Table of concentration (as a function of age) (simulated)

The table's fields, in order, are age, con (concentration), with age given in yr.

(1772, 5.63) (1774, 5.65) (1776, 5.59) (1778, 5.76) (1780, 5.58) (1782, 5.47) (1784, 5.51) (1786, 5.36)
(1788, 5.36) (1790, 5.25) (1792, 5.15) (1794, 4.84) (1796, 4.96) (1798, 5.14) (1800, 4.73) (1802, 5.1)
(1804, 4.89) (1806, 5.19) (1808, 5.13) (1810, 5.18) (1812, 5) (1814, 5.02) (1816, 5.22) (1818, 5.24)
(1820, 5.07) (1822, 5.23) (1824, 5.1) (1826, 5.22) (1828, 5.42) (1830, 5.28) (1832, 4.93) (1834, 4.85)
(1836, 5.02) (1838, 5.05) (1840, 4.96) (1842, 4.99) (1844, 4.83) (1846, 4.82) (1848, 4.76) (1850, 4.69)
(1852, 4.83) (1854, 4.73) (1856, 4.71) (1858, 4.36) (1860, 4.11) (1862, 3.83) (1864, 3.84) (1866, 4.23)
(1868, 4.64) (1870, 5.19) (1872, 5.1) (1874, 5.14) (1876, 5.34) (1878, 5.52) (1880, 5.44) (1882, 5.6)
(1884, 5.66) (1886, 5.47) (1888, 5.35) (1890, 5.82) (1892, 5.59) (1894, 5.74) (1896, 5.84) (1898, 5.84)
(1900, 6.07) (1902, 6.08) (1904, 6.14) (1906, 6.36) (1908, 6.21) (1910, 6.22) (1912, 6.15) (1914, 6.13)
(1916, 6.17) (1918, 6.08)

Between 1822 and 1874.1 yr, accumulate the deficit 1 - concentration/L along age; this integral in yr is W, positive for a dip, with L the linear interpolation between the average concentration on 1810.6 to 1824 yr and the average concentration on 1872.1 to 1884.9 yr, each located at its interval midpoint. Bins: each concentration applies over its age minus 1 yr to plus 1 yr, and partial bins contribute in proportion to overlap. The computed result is 4.7 yr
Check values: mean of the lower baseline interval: 5.13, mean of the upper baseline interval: 5.42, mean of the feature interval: 4.8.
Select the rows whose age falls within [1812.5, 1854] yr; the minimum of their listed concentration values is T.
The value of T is 4.69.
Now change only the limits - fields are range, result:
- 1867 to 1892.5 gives 4.64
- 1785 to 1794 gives 4.84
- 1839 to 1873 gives 3.83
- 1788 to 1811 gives 4.73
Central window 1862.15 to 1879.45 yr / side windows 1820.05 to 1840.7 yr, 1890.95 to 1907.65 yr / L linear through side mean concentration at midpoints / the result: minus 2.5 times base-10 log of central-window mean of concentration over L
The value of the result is 0.16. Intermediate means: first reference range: 5.11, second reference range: 5.97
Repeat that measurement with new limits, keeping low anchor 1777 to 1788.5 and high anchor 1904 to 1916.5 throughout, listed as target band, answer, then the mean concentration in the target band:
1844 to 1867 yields 0.30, 4.46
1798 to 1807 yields 0.13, 5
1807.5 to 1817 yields 0.11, 5.11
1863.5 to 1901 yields 0.13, 5.36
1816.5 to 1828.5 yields 0.10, 5.21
